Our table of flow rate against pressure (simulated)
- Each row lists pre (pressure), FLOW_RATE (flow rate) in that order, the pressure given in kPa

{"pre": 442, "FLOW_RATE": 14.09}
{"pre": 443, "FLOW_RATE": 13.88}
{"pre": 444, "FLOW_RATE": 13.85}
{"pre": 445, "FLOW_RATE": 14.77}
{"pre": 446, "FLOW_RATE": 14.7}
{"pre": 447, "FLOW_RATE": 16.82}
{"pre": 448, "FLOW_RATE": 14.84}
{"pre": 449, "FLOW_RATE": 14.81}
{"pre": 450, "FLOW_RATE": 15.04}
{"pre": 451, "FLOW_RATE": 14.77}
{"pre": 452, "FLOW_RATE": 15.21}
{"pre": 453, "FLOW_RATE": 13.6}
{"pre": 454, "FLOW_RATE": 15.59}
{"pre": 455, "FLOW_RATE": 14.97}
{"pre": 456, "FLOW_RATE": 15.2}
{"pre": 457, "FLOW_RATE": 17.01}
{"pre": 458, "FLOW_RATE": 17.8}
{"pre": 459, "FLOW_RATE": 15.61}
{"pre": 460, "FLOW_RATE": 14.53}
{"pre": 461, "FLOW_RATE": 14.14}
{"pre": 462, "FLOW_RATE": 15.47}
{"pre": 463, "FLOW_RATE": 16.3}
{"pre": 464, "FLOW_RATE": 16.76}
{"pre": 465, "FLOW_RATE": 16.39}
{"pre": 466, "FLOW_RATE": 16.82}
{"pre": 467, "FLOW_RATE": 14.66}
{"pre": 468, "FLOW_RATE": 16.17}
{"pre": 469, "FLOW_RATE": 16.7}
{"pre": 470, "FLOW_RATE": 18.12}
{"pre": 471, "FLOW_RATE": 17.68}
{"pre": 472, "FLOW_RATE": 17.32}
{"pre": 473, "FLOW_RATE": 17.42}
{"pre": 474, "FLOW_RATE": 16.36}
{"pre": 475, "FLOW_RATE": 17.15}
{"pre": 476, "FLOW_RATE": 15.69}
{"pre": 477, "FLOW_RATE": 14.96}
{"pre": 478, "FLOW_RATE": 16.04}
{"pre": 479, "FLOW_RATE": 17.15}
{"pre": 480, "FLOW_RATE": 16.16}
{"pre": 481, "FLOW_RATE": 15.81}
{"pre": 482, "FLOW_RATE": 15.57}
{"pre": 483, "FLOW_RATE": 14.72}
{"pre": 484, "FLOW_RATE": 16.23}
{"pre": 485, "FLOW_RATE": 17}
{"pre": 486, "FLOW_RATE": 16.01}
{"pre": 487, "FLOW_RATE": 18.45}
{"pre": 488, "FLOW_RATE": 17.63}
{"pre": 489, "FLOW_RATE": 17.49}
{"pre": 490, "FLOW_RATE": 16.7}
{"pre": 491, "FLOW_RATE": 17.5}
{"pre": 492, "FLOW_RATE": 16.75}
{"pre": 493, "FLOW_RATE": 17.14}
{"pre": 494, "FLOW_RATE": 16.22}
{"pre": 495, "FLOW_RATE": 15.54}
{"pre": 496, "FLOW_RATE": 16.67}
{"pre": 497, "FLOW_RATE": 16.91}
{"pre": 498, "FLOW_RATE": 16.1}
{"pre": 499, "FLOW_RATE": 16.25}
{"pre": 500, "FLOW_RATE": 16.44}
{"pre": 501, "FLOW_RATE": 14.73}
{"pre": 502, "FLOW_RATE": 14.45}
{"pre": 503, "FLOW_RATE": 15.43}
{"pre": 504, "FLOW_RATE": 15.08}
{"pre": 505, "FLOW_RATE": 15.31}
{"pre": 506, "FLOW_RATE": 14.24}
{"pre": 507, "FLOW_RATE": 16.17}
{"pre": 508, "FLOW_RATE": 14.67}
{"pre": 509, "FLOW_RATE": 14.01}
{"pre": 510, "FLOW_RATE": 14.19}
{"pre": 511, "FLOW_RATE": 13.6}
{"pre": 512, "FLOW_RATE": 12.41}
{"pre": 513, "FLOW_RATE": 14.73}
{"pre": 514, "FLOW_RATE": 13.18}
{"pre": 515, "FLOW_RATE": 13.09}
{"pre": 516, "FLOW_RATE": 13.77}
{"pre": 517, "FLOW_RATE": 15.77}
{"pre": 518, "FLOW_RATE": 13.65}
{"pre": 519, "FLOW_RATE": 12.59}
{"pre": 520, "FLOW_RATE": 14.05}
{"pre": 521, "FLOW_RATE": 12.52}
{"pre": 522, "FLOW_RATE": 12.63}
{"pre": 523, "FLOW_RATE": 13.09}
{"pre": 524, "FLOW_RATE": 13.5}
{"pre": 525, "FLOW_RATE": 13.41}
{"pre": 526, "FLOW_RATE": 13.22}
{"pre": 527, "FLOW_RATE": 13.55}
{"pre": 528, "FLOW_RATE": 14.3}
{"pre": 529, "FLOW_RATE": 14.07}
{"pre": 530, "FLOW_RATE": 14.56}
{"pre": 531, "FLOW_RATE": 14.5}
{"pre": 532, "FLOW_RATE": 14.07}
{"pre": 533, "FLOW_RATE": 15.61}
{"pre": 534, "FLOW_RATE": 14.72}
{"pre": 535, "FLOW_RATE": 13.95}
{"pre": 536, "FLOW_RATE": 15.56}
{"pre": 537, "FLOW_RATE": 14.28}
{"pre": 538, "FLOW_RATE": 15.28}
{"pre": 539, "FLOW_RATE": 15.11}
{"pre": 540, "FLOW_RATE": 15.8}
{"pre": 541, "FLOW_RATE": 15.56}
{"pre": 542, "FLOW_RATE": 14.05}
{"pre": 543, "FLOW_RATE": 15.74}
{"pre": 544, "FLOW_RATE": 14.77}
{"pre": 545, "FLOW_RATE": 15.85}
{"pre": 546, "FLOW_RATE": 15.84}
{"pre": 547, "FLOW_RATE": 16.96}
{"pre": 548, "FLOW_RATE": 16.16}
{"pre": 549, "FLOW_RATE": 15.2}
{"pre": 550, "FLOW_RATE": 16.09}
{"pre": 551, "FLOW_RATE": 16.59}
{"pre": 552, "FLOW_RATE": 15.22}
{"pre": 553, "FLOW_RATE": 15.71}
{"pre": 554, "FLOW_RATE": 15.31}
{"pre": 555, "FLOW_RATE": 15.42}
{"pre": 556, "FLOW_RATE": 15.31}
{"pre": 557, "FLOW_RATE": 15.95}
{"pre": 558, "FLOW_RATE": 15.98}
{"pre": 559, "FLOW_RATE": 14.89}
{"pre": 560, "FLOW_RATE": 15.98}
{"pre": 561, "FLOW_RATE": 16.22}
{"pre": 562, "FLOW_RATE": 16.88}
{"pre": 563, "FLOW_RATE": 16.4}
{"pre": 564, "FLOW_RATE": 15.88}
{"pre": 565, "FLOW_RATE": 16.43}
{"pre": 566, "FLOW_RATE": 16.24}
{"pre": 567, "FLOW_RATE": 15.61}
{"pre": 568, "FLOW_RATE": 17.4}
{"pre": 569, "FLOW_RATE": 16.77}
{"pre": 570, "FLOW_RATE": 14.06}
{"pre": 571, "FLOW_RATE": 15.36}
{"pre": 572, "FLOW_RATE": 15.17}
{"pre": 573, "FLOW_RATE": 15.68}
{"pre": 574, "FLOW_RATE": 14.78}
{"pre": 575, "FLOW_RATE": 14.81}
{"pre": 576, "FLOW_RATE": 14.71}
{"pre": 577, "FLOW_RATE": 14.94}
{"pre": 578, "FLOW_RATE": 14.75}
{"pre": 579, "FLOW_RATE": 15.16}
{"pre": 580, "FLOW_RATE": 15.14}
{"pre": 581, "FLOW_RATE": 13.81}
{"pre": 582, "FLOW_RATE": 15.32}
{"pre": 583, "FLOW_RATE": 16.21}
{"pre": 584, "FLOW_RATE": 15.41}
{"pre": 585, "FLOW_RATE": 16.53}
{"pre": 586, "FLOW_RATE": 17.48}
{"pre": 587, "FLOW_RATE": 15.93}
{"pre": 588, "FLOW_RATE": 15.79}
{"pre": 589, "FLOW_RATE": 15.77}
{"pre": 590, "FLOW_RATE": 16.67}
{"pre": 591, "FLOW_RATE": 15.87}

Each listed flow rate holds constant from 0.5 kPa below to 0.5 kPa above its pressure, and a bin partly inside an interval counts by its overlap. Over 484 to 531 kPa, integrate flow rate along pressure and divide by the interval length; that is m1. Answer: 15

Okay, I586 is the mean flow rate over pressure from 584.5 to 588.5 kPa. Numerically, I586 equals 16.4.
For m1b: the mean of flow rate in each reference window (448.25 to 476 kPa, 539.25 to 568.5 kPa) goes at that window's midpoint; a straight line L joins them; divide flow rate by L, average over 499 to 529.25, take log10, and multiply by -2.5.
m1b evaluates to 0.13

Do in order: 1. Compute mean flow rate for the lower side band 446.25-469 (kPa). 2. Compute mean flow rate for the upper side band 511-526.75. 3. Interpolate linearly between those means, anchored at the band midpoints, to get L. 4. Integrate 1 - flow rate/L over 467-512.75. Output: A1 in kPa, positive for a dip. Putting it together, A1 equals -4.9 kPa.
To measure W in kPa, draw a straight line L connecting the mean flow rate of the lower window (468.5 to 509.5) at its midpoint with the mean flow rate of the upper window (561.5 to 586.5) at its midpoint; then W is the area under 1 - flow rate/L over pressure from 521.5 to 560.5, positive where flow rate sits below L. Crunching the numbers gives 2.2 kPa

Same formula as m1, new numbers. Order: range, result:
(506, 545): 14.2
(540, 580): 15.6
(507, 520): 13.9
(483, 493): 17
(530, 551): 15.3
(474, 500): 16.5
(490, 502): 16.3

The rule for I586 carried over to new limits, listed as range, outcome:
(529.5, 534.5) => 14.7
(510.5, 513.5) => 13.6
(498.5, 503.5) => 15.5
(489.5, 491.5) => 17.1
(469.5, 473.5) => 17.6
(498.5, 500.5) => 16.3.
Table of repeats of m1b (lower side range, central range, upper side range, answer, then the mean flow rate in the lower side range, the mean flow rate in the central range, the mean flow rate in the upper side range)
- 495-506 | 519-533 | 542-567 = 0.15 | 15.7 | 13.7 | 15.8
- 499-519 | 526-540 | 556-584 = 0.02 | 14.5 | 14.6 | 15.6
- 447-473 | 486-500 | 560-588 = -0.07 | 15.9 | 16.8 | 15.7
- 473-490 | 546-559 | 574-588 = -0.01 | 16.4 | 15.8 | 15.4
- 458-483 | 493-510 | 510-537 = -0.05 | 16.2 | 15.5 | 13.9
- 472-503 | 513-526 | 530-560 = 0.17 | 16.4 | 13.5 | 15.4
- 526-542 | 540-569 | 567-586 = -0.06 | 14.7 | 15.9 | 15.4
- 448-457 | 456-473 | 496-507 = -0.08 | 15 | 16.3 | 15.6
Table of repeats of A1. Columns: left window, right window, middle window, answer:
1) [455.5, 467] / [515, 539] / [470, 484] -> -0.8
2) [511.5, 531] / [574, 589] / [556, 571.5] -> -1.1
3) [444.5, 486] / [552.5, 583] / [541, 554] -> 0.0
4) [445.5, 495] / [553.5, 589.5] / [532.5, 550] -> 0.5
